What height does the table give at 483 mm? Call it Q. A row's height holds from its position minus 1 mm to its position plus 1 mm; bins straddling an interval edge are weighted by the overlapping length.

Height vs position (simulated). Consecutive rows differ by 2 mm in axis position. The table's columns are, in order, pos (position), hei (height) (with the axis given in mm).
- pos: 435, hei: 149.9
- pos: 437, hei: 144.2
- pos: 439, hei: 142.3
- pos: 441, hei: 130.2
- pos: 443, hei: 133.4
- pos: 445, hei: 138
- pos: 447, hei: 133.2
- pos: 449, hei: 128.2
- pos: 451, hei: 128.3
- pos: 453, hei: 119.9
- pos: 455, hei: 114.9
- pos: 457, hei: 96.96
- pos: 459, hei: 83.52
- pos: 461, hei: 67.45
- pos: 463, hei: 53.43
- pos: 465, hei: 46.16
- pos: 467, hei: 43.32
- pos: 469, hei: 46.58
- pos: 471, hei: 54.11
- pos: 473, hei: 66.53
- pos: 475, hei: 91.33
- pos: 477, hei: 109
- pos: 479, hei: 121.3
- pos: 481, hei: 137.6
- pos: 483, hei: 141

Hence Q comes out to 141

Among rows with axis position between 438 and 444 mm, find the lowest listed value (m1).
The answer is 130.2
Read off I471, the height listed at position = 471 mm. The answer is 54.11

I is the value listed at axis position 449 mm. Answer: 128.2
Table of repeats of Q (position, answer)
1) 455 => 114.9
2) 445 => 138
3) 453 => 119.9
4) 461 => 67.45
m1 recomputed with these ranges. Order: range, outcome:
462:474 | 43.32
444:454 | 119.9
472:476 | 66.53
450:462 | 67.45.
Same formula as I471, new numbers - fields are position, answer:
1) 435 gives 149.9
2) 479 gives 121.3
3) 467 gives 43.32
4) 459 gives 83.52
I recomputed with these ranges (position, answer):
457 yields 96.96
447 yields 133.2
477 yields 109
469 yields 46.58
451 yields 128.3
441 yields 130.2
